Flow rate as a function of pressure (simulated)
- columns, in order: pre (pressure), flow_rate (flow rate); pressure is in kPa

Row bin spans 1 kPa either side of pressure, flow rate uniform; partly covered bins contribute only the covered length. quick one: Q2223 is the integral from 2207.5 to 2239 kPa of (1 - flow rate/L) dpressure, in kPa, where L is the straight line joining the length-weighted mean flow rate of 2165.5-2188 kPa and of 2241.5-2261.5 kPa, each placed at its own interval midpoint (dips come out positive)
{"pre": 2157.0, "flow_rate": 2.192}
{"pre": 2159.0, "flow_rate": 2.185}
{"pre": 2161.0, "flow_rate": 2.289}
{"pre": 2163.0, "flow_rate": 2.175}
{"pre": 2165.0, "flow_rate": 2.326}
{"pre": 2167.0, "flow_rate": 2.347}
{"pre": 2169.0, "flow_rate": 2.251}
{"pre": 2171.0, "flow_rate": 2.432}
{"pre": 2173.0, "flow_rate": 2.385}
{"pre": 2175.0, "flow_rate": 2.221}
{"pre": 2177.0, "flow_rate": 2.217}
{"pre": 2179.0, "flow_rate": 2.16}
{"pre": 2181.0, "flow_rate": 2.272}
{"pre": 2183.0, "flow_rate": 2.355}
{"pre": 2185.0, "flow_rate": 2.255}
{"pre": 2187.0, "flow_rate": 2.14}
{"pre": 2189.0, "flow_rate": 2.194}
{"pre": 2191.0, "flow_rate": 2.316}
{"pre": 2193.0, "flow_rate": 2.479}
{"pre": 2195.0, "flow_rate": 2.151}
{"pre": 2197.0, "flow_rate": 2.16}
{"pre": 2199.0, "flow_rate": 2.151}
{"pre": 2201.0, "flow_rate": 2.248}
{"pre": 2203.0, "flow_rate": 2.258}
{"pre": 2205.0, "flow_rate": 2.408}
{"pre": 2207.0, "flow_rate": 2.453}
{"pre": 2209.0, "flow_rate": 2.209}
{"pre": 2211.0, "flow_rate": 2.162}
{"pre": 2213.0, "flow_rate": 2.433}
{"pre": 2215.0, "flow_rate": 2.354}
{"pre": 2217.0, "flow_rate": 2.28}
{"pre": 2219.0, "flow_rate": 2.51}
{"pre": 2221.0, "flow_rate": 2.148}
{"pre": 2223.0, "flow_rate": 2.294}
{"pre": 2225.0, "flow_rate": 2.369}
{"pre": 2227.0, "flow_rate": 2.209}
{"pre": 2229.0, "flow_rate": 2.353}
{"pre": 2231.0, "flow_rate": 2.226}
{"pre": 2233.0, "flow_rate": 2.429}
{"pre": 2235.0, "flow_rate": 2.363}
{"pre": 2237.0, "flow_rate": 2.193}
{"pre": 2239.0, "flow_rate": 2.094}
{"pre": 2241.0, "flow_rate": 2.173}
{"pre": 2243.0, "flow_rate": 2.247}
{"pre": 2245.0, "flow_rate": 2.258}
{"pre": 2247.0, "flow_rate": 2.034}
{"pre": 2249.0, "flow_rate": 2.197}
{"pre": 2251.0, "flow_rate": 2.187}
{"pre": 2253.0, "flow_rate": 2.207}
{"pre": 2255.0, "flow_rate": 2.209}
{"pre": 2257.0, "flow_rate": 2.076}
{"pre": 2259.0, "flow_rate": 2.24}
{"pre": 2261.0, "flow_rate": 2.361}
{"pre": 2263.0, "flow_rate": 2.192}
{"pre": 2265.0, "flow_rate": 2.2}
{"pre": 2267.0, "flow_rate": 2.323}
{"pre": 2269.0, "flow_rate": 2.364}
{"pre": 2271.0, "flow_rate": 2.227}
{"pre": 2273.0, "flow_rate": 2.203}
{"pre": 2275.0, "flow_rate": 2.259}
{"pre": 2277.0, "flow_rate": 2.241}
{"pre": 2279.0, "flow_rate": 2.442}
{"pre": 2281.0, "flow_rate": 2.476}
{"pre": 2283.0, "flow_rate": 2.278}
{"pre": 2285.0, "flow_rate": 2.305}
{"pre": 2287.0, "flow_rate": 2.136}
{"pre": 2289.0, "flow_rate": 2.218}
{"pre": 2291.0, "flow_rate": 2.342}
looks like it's -1.0 kPa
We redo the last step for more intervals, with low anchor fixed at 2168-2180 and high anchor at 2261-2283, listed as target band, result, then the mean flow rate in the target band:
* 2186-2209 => 0.16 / 2.27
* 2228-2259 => 0.99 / 2.22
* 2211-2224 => -0.21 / 2.32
